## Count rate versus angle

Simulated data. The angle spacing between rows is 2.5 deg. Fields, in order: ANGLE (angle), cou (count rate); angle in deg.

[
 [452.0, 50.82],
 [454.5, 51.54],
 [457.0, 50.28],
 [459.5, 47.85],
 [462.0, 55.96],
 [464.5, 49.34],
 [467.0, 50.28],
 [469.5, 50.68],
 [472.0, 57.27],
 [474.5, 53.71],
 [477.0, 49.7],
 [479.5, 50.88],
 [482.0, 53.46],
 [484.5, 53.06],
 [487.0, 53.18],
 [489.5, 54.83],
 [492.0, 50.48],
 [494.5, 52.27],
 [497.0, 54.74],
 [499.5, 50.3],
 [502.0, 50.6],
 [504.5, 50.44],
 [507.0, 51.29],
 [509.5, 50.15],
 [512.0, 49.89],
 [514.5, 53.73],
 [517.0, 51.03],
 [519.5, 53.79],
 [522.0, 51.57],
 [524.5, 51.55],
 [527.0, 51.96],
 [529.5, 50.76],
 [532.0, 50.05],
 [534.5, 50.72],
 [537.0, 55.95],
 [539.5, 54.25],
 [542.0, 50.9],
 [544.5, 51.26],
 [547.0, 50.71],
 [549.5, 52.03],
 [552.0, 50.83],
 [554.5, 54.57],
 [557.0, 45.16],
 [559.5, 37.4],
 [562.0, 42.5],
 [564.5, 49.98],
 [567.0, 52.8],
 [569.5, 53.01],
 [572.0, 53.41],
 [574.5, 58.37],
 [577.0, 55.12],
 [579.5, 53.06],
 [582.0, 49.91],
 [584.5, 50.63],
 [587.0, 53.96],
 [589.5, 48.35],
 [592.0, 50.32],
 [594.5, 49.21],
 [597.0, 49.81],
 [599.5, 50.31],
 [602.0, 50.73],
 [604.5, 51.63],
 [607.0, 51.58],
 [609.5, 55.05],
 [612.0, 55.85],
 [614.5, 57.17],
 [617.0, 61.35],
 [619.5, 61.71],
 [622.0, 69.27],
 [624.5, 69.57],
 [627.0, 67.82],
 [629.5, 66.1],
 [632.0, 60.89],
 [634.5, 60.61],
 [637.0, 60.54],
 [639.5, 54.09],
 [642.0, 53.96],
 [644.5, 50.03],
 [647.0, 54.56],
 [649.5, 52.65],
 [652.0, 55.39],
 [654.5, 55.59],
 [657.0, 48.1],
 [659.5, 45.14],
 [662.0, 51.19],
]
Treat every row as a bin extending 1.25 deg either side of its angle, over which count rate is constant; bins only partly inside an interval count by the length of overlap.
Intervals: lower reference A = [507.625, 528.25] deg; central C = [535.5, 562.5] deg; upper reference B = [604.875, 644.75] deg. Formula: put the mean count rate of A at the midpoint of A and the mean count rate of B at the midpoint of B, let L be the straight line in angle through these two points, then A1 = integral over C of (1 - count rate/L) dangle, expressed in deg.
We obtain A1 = 2.1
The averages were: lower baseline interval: 51.7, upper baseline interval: 59.8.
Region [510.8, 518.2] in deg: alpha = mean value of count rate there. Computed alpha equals 51.6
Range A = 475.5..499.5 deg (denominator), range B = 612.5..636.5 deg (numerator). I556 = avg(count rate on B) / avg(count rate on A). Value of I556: 1.21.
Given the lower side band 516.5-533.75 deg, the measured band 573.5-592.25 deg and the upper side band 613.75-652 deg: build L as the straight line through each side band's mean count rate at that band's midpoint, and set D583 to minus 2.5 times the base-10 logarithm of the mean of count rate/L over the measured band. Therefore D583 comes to 0.07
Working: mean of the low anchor 51.5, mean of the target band 52.5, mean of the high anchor 59.9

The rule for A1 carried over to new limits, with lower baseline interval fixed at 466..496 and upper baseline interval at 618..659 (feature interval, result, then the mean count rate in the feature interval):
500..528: 1.2 deg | 51.4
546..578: 3.0 deg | 50.4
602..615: 0.8 deg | 53.7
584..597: 1.4 deg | 50.4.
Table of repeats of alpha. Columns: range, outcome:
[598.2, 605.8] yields 50.9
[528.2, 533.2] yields 50.4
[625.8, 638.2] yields 63.2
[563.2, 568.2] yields 51.3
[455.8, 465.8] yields 50.9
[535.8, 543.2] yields 53.7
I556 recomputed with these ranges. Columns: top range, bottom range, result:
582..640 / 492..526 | 1.10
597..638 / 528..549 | 1.14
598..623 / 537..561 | 1.13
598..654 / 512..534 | 1.12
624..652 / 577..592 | 1.14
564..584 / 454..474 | 1.03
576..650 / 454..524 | 1.08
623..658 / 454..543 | 1.12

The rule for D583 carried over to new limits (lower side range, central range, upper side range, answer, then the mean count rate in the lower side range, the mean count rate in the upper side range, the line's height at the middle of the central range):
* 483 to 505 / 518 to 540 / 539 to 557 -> -0.01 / 52.3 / 51.5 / 51.8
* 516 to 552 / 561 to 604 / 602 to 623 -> 0.08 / 51.9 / 57.4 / 55.3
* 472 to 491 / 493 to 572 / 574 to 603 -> 0.03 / 53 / 51.5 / 52.3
